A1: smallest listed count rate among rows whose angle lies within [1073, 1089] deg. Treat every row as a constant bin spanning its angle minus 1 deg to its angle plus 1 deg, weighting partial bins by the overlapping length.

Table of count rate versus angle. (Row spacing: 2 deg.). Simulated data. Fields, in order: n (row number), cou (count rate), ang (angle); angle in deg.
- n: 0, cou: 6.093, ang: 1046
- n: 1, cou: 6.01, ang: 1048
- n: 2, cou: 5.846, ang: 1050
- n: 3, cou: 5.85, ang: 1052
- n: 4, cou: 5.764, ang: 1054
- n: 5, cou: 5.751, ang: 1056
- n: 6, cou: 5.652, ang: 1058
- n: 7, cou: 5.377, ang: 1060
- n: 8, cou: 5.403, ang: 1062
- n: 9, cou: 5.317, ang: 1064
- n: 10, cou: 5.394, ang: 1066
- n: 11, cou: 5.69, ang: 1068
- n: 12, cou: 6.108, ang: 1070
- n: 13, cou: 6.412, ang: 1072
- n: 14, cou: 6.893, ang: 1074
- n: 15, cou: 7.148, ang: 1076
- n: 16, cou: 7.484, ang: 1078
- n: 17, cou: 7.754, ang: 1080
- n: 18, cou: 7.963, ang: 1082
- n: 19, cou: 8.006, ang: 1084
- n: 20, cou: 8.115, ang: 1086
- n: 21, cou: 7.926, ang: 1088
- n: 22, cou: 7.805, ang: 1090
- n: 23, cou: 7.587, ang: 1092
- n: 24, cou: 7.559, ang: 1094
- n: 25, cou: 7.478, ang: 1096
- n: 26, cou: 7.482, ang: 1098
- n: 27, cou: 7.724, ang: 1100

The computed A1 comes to 6.893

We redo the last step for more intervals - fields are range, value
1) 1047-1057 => 5.751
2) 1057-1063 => 5.377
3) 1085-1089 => 7.926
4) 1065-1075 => 5.394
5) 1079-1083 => 7.754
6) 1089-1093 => 7.587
